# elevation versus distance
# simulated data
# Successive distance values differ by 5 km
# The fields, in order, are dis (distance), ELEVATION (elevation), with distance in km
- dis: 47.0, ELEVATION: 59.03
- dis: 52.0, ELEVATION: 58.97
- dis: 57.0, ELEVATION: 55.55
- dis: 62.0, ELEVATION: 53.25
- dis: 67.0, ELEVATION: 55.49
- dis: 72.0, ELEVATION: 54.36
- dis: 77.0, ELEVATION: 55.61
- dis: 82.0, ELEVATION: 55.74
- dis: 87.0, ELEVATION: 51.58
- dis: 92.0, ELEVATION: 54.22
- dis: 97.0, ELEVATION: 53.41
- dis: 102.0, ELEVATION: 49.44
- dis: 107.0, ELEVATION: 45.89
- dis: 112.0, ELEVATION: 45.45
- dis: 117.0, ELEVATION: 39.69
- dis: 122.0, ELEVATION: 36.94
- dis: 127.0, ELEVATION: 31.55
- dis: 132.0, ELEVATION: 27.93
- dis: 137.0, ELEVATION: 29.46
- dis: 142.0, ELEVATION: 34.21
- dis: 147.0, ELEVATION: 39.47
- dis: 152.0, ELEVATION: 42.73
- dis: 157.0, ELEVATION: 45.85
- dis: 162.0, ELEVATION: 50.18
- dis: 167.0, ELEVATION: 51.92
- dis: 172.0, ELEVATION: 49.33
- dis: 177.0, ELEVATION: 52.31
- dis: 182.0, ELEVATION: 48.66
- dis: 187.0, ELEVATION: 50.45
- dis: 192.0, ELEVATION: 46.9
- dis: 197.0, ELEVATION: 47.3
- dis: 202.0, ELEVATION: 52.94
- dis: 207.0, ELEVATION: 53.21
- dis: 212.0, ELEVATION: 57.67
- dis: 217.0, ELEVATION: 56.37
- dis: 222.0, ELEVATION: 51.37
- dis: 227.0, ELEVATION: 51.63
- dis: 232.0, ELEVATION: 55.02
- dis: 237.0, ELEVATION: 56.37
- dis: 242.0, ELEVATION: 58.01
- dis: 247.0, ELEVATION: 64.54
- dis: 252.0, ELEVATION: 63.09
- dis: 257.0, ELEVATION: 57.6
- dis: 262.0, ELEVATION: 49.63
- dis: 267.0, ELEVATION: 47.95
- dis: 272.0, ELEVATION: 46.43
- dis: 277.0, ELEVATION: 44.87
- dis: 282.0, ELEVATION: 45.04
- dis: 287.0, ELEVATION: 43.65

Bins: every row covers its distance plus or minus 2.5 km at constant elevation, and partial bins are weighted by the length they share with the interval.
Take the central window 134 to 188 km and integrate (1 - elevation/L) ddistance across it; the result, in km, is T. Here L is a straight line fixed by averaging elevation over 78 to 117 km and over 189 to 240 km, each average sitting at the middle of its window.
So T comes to 7.4 km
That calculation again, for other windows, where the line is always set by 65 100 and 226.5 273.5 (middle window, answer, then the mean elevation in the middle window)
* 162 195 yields 3.0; 49.9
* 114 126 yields 3.7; 37.8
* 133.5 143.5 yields 4.3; 31.2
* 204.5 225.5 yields 0.2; 54.5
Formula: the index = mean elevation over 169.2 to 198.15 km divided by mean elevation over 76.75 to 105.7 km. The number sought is 0.9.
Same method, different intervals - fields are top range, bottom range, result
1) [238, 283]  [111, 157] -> 1.46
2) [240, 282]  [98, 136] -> 1.35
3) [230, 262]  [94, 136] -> 1.42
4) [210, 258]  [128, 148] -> 1.78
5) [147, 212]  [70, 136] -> 1.07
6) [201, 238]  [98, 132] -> 1.32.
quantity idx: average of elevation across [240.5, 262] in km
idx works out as 59.6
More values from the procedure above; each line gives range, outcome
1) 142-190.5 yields 47.2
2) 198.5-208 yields 52.4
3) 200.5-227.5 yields 54.1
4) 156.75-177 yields 50.1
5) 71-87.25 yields 54.7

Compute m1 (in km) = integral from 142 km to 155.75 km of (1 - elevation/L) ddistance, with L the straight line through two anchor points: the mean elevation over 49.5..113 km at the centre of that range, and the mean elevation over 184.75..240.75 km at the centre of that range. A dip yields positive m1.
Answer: 3.3 km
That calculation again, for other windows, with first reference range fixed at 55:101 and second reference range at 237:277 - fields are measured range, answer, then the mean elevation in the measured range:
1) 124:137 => 5.8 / 30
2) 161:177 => 1.1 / 50.8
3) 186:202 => 1.7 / 48.7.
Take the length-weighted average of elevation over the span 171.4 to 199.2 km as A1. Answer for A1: 49.2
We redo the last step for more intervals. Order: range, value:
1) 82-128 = 46.4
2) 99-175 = 41.5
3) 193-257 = 55.5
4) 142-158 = 41.1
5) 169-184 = 50.2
